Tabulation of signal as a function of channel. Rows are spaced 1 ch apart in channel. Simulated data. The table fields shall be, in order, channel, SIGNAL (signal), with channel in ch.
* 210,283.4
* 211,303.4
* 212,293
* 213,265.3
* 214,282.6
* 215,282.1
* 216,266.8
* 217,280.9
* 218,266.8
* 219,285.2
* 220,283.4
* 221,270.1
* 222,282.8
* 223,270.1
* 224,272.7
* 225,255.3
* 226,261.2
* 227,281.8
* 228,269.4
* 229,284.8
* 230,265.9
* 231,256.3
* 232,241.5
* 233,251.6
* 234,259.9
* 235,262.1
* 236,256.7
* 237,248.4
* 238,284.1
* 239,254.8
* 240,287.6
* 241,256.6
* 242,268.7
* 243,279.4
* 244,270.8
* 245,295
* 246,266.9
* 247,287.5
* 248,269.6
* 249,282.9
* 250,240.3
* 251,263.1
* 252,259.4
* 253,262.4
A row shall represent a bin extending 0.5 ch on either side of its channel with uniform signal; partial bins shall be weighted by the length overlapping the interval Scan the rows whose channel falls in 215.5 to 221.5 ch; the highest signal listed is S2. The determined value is 285.2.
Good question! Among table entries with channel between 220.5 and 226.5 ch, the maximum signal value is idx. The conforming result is 282.8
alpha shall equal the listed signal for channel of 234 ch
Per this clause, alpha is 259.9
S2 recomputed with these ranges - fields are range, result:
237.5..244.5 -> 287.6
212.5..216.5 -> 282.6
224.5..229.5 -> 284.8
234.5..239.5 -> 284.1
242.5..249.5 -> 295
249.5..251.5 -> 263.1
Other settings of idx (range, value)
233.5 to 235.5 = 262.1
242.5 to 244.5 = 279.4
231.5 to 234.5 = 259.9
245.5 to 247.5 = 287.5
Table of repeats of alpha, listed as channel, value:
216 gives 266.8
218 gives 266.8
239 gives 254.8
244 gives 270.8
